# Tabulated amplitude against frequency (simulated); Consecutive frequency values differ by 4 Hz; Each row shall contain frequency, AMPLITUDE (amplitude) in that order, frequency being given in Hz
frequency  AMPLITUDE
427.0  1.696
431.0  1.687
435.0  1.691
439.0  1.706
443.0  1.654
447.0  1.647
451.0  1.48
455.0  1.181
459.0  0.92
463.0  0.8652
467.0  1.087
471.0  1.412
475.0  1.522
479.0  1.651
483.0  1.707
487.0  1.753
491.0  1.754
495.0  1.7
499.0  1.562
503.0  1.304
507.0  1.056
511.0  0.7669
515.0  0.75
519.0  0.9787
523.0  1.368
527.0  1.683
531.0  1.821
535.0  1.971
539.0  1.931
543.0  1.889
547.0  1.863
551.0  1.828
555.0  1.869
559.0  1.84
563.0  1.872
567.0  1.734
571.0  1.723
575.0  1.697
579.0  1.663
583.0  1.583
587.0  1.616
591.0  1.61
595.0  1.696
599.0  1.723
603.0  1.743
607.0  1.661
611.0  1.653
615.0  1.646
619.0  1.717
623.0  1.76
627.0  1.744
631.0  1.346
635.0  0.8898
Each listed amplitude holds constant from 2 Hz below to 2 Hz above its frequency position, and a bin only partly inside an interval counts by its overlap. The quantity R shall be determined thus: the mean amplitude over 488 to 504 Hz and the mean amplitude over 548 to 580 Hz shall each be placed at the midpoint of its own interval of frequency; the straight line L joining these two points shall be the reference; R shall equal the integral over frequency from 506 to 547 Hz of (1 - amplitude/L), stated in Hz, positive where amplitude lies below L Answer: 5.9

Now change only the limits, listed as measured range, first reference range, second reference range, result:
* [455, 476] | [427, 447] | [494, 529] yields 5.0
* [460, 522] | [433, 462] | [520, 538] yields 9.8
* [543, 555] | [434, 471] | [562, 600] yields -1.9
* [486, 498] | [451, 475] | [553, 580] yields -3.5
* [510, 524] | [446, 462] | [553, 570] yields 5.6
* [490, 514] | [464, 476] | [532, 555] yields 3.4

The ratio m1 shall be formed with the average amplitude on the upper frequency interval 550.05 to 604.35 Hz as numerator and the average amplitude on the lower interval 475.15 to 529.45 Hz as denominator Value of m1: 1.24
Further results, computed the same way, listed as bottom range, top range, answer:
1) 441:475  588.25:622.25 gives 1.30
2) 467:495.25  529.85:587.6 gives 1.12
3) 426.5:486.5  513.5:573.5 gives 1.15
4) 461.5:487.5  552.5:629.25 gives 1.21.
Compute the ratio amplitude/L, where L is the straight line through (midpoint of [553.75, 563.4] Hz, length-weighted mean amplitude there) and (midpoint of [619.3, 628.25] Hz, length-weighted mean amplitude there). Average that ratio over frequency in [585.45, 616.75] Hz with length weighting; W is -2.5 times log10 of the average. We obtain 0.07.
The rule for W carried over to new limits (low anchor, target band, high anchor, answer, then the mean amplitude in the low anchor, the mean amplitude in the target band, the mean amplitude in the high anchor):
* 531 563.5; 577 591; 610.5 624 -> 0.104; 1.88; 1.62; 1.69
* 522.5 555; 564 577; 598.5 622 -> 0.020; 1.82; 1.73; 1.69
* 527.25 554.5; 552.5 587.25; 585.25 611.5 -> 0.020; 1.87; 1.74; 1.67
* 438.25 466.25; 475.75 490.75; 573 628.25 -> -0.209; 1.32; 1.69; 1.68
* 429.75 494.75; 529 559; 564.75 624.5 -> -0.170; 1.49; 1.88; 1.68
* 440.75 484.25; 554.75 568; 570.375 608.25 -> -0.144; 1.37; 1.83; 1.67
